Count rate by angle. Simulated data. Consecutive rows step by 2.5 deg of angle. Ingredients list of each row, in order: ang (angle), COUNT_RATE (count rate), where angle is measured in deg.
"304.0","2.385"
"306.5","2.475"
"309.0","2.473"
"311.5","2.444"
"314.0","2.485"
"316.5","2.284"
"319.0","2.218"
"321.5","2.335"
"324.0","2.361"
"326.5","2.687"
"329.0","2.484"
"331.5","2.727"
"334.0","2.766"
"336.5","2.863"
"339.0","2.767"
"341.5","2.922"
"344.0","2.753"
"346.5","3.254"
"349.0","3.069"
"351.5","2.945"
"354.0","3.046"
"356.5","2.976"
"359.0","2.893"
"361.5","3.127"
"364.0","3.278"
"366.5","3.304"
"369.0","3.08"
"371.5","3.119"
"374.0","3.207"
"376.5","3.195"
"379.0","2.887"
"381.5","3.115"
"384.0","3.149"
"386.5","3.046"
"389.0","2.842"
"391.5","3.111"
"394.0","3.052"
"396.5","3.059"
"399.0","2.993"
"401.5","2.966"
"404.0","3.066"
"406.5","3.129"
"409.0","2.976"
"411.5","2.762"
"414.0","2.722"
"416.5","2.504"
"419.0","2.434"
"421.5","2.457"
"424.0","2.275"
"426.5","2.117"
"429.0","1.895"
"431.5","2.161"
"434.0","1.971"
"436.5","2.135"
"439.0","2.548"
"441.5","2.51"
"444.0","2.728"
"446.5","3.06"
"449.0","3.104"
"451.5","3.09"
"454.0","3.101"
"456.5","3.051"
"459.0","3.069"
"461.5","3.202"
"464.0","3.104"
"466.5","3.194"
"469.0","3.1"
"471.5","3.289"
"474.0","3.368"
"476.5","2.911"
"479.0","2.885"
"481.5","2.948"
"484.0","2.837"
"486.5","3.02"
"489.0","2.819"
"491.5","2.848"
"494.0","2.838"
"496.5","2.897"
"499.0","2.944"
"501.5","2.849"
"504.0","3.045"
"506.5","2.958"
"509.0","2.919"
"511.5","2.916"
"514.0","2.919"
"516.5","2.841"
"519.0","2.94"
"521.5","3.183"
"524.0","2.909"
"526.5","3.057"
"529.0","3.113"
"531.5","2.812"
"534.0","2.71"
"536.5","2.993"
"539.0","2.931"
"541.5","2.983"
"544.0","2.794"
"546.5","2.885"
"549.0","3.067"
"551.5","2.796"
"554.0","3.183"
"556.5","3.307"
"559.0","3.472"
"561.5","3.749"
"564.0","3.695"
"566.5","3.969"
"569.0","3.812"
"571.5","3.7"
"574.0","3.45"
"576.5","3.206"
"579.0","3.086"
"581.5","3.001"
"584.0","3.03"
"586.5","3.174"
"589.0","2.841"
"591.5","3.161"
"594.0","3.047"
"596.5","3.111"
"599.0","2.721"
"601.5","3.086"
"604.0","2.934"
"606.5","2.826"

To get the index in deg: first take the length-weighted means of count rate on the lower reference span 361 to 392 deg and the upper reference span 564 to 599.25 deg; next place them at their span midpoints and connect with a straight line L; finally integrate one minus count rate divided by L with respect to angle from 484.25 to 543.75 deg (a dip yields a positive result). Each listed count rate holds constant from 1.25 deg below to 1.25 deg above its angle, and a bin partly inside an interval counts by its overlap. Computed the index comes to 5.32 deg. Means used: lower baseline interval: 3.11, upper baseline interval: 3.27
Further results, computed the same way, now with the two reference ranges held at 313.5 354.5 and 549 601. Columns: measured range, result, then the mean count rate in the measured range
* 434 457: 1.6 deg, 2.76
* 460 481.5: -0.7 deg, 3.12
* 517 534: 1.0 deg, 2.97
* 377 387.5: -0.9 deg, 3.06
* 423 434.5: 3.3 deg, 2.09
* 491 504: 0.8 deg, 2.89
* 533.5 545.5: 1.1 deg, 2.89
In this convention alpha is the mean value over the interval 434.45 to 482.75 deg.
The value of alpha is 2.95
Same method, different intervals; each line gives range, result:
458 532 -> 2.99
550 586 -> 3.38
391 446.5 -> 2.62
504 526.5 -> 2.96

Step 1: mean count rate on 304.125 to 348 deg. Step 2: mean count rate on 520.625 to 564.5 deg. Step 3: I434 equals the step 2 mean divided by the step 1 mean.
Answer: 1.2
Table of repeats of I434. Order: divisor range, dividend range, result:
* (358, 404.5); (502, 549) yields 0.96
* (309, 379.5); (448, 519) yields 1.06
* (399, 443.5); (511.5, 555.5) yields 1.17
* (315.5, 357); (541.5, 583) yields 1.21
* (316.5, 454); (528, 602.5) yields 1.13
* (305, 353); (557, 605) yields 1.24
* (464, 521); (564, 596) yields 1.11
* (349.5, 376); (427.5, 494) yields 0.92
